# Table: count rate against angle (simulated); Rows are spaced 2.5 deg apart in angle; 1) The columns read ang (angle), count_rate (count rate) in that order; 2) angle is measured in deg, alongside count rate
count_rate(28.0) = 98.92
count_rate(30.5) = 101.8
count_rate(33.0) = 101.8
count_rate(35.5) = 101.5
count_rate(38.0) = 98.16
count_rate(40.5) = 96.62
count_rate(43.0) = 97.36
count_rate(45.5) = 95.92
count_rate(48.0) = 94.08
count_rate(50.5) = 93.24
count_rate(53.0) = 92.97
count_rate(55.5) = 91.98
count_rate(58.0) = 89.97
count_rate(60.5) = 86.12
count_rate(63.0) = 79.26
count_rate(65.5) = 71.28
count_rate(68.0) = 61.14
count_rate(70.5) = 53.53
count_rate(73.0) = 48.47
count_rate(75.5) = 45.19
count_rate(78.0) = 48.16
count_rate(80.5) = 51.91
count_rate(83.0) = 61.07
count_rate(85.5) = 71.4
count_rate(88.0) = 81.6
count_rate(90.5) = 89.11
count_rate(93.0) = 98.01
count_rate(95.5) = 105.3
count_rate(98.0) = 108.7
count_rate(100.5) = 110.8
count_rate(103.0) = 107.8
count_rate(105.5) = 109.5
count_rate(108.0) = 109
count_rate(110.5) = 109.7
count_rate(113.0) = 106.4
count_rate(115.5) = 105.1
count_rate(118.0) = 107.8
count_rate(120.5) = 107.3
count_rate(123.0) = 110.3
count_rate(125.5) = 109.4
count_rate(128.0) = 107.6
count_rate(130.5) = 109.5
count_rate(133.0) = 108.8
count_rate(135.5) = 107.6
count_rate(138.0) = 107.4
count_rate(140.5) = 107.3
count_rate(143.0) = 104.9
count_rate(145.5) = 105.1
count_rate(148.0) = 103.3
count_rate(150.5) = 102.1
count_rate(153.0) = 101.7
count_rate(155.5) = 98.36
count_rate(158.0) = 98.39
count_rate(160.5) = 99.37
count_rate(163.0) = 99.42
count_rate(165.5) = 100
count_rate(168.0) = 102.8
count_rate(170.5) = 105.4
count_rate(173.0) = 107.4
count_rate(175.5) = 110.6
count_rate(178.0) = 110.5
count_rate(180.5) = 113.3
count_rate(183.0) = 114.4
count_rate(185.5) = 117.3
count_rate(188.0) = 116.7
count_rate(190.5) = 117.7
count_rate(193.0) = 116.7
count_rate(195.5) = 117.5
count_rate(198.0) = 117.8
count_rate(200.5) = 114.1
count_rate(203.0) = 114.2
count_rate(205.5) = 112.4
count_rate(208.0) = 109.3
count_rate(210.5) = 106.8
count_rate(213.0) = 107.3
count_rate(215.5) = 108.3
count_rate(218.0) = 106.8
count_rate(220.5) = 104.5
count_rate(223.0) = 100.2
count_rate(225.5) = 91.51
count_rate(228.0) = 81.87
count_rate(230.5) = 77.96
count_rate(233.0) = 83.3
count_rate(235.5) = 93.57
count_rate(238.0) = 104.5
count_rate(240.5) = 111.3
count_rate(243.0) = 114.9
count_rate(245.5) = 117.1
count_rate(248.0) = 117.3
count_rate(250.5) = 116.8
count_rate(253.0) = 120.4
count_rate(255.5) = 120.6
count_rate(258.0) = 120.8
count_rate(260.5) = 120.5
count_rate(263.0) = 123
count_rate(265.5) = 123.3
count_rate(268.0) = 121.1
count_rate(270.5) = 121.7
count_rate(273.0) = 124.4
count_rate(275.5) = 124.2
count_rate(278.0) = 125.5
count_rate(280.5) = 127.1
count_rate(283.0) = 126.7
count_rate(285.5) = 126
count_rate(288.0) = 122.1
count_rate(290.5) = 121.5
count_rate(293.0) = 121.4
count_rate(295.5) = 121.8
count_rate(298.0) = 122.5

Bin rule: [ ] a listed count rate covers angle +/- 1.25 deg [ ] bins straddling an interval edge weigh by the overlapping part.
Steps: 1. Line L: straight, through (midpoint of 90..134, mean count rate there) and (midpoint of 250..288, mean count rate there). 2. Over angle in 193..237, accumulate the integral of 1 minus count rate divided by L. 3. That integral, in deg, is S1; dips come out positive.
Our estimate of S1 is 5.3 deg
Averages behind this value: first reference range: 107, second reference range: 123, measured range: 103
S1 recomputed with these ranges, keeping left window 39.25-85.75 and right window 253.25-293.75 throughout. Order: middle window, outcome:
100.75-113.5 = -3.49 deg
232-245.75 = 1.41 deg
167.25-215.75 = -3.60 deg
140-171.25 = -1.84 deg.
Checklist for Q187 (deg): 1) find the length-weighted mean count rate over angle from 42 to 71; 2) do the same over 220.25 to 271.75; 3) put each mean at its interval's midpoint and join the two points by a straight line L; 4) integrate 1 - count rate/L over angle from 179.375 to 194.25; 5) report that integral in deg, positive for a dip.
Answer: -2.2 deg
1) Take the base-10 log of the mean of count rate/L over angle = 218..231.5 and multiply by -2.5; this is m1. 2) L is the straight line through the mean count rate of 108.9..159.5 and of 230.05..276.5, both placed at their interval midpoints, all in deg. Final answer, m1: 0.20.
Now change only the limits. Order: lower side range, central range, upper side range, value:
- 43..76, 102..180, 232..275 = -0.13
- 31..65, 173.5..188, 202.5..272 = -0.09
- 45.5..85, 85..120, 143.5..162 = -0.21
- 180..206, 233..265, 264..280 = 0.07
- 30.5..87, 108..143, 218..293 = -0.19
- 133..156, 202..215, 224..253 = -0.07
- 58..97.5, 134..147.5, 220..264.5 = -0.24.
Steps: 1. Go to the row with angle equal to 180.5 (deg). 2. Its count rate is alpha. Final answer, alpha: 113.3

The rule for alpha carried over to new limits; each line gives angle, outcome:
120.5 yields 107.3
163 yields 99.42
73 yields 48.47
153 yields 101.7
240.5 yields 111.3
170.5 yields 105.4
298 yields 122.5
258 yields 120.8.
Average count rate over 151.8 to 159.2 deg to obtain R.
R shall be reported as 99.5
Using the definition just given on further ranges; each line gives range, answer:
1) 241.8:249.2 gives 116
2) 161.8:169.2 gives 101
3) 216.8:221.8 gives 106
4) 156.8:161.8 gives 98.9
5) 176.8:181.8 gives 112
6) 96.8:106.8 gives 109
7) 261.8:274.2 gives 123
